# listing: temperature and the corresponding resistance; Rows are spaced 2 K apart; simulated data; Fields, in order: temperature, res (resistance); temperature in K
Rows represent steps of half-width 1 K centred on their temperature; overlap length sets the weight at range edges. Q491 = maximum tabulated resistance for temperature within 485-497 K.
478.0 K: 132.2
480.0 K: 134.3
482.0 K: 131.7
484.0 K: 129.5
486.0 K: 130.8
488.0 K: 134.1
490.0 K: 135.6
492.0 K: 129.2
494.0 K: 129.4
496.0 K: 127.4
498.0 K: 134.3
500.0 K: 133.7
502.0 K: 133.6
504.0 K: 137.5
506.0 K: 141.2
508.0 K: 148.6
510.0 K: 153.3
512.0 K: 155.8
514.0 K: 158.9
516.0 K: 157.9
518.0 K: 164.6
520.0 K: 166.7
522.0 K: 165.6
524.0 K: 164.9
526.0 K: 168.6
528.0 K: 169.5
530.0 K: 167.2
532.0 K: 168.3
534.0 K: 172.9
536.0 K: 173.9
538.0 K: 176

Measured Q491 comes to 135.6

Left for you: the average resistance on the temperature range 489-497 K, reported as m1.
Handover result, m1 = 130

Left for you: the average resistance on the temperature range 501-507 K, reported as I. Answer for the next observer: 137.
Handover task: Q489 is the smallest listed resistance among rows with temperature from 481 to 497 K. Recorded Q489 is 127.4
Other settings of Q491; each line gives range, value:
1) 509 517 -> 158.9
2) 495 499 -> 134.3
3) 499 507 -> 141.2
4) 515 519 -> 164.6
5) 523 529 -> 169.5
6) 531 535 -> 172.9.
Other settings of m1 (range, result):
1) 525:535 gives 169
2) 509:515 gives 156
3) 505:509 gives 145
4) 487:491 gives 135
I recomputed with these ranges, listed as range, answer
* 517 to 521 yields 166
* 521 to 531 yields 167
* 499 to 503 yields 134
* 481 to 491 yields 132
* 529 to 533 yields 168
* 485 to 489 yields 132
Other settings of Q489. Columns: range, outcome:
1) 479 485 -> 129.5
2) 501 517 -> 133.6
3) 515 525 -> 157.9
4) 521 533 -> 164.9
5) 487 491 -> 134.1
